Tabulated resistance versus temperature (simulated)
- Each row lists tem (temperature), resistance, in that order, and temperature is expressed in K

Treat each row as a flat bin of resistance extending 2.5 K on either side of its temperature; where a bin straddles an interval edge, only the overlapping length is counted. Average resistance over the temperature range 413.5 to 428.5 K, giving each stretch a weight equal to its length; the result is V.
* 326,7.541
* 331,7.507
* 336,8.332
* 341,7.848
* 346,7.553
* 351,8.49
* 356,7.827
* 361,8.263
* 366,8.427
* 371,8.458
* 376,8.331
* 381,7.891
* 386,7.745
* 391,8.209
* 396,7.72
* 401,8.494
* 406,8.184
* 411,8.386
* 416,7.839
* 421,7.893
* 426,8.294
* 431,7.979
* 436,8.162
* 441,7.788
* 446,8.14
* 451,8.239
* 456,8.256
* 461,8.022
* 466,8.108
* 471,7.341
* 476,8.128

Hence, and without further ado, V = 8.01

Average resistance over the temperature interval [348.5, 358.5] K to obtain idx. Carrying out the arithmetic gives 8.16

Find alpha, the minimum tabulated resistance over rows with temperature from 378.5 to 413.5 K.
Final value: 7.72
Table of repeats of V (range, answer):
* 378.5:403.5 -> 8.01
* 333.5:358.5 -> 8.01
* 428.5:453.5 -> 8.06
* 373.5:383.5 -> 8.11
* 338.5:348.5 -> 7.7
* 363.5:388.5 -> 8.17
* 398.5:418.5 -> 8.23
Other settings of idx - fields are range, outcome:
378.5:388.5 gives 7.82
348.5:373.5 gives 8.29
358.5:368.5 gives 8.34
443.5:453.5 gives 8.19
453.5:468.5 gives 8.13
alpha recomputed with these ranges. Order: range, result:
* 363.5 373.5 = 8.427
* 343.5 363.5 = 7.553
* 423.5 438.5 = 7.979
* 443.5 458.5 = 8.14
